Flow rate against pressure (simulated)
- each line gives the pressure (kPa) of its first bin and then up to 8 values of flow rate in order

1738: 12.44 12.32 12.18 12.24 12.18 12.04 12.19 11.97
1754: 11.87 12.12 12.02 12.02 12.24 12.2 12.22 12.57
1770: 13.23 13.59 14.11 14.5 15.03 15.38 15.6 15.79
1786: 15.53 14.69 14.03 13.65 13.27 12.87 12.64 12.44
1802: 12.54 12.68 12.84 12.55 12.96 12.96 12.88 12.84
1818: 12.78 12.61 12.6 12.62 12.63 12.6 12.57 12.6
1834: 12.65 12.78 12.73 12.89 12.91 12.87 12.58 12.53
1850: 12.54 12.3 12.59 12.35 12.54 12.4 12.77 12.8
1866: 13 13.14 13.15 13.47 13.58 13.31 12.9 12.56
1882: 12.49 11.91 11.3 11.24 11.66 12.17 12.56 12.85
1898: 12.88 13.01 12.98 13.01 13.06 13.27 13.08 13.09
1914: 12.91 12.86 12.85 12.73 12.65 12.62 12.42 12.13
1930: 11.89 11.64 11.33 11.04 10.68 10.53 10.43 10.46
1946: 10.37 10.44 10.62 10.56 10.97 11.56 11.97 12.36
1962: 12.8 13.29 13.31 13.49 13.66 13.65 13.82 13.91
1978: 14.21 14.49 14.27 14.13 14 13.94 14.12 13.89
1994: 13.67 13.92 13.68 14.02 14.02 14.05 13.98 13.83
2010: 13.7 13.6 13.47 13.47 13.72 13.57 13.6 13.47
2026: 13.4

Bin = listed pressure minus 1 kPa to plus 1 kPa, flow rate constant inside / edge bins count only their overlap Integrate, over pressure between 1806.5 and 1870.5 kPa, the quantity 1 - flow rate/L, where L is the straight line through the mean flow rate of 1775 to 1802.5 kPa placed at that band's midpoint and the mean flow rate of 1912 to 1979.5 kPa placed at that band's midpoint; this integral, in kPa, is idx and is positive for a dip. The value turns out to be 3.9 kPa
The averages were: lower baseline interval 14.2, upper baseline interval 12.2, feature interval 12.7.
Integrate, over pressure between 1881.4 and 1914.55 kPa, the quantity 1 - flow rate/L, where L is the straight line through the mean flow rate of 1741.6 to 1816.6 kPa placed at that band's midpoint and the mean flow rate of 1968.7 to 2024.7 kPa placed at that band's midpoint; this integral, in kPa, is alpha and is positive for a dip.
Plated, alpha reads 2.4 kPa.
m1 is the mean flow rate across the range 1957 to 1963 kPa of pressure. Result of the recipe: 12.4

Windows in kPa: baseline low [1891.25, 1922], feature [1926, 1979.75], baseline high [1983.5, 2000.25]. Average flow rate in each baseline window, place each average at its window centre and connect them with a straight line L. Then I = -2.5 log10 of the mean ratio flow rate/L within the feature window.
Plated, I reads 0.12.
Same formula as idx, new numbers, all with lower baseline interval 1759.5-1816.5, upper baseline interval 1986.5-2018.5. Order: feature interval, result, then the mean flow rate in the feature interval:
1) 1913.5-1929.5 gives 1.3 kPa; 12.6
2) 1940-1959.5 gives 4.1 kPa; 10.8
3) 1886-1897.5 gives 1.3 kPa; 12.1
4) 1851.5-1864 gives 1.0 kPa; 12.5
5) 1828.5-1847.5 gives 1.2 kPa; 12.7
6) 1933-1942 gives 1.9 kPa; 10.8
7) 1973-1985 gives -0.3 kPa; 14.1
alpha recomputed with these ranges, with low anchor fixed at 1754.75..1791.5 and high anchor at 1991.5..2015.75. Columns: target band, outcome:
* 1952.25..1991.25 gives 1.4 kPa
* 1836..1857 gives 1.7 kPa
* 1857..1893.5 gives 3.1 kPa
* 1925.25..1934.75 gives 1.3 kPa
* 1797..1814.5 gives 1.3 kPa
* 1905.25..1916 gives 0.5 kPa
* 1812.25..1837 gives 1.9 kPa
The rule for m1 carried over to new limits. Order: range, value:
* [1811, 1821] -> 12.8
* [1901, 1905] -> 13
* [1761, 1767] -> 12.2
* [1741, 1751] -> 12.2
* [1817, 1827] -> 12.6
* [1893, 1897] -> 12.7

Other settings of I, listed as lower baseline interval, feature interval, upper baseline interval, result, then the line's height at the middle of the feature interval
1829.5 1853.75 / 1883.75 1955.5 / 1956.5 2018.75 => 0.108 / 13.2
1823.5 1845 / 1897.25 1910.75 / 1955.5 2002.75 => 0.009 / 13.1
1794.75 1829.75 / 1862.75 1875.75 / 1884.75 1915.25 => -0.046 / 12.6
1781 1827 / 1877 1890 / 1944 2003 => 0.098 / 13.2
